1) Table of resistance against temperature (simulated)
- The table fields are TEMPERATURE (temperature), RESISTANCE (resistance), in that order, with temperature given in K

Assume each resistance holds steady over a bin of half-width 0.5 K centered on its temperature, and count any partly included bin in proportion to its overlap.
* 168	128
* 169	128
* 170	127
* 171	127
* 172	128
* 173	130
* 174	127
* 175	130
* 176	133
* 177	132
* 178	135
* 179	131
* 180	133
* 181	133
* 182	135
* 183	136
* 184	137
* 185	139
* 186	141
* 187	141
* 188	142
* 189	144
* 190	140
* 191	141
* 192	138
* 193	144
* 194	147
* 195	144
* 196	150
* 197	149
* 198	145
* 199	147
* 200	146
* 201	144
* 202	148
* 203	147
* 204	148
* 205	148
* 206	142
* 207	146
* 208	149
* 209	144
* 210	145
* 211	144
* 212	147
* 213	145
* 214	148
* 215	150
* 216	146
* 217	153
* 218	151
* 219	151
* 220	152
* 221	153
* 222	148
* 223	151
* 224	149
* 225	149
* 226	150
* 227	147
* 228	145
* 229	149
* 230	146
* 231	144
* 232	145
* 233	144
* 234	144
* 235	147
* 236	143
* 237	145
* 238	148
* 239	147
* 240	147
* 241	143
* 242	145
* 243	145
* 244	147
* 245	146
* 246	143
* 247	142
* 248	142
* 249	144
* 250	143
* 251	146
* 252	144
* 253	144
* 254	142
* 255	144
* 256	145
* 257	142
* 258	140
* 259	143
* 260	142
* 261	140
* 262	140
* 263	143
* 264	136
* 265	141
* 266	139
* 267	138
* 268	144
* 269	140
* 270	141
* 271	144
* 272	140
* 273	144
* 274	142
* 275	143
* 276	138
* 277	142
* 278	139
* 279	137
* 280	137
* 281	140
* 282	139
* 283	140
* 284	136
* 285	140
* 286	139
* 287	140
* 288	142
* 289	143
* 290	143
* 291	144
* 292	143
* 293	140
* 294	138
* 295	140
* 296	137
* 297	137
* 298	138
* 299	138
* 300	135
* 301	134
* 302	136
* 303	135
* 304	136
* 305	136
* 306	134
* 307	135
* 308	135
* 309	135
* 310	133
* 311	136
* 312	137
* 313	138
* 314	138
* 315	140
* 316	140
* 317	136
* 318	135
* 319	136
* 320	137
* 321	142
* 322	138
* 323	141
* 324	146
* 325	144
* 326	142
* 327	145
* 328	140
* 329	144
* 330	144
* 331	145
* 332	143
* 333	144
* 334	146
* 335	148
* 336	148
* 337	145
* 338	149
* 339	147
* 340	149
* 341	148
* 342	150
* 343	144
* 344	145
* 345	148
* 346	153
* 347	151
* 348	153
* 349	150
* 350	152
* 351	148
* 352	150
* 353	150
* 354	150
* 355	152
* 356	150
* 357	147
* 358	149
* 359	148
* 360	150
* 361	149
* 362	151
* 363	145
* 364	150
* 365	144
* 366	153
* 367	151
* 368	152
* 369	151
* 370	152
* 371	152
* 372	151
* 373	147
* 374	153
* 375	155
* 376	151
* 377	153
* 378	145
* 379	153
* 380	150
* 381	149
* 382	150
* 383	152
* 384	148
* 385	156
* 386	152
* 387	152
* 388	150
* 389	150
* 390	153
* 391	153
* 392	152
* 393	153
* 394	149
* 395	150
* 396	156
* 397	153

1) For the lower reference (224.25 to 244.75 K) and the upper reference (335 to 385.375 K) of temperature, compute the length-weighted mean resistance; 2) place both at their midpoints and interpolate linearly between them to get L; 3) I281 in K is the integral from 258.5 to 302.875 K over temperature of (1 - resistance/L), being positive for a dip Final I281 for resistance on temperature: 2.3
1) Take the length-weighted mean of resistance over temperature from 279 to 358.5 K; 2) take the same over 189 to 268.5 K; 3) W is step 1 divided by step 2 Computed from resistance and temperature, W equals 1.0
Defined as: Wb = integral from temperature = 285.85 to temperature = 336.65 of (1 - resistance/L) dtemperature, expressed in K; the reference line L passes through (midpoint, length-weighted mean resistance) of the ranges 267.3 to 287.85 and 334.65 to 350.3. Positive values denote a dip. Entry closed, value 1.8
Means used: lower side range 140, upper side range 149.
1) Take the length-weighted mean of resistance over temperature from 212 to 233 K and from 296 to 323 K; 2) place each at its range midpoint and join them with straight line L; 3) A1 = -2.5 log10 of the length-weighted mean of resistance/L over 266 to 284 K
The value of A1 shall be 0.01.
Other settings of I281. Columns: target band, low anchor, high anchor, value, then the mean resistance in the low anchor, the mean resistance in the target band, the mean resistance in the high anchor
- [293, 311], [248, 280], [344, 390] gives 1.1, 142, 136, 150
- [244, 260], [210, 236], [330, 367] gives 0.5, 148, 143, 148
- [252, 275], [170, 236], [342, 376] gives 0.6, 143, 142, 150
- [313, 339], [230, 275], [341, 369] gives 1.0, 143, 142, 149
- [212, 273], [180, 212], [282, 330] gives -1.5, 143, 145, 139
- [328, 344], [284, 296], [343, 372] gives 0.1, 141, 146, 150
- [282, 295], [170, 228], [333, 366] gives 0.5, 143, 141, 149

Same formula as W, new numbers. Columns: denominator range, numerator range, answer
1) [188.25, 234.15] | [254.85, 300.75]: 0.96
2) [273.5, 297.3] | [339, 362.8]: 1.07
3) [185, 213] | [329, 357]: 1.02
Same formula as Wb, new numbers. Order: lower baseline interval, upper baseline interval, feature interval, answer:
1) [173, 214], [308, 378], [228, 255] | -0.4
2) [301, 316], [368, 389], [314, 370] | -1.2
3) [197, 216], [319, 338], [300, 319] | 1.0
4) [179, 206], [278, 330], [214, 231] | -0.9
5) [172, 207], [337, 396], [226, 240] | -0.3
